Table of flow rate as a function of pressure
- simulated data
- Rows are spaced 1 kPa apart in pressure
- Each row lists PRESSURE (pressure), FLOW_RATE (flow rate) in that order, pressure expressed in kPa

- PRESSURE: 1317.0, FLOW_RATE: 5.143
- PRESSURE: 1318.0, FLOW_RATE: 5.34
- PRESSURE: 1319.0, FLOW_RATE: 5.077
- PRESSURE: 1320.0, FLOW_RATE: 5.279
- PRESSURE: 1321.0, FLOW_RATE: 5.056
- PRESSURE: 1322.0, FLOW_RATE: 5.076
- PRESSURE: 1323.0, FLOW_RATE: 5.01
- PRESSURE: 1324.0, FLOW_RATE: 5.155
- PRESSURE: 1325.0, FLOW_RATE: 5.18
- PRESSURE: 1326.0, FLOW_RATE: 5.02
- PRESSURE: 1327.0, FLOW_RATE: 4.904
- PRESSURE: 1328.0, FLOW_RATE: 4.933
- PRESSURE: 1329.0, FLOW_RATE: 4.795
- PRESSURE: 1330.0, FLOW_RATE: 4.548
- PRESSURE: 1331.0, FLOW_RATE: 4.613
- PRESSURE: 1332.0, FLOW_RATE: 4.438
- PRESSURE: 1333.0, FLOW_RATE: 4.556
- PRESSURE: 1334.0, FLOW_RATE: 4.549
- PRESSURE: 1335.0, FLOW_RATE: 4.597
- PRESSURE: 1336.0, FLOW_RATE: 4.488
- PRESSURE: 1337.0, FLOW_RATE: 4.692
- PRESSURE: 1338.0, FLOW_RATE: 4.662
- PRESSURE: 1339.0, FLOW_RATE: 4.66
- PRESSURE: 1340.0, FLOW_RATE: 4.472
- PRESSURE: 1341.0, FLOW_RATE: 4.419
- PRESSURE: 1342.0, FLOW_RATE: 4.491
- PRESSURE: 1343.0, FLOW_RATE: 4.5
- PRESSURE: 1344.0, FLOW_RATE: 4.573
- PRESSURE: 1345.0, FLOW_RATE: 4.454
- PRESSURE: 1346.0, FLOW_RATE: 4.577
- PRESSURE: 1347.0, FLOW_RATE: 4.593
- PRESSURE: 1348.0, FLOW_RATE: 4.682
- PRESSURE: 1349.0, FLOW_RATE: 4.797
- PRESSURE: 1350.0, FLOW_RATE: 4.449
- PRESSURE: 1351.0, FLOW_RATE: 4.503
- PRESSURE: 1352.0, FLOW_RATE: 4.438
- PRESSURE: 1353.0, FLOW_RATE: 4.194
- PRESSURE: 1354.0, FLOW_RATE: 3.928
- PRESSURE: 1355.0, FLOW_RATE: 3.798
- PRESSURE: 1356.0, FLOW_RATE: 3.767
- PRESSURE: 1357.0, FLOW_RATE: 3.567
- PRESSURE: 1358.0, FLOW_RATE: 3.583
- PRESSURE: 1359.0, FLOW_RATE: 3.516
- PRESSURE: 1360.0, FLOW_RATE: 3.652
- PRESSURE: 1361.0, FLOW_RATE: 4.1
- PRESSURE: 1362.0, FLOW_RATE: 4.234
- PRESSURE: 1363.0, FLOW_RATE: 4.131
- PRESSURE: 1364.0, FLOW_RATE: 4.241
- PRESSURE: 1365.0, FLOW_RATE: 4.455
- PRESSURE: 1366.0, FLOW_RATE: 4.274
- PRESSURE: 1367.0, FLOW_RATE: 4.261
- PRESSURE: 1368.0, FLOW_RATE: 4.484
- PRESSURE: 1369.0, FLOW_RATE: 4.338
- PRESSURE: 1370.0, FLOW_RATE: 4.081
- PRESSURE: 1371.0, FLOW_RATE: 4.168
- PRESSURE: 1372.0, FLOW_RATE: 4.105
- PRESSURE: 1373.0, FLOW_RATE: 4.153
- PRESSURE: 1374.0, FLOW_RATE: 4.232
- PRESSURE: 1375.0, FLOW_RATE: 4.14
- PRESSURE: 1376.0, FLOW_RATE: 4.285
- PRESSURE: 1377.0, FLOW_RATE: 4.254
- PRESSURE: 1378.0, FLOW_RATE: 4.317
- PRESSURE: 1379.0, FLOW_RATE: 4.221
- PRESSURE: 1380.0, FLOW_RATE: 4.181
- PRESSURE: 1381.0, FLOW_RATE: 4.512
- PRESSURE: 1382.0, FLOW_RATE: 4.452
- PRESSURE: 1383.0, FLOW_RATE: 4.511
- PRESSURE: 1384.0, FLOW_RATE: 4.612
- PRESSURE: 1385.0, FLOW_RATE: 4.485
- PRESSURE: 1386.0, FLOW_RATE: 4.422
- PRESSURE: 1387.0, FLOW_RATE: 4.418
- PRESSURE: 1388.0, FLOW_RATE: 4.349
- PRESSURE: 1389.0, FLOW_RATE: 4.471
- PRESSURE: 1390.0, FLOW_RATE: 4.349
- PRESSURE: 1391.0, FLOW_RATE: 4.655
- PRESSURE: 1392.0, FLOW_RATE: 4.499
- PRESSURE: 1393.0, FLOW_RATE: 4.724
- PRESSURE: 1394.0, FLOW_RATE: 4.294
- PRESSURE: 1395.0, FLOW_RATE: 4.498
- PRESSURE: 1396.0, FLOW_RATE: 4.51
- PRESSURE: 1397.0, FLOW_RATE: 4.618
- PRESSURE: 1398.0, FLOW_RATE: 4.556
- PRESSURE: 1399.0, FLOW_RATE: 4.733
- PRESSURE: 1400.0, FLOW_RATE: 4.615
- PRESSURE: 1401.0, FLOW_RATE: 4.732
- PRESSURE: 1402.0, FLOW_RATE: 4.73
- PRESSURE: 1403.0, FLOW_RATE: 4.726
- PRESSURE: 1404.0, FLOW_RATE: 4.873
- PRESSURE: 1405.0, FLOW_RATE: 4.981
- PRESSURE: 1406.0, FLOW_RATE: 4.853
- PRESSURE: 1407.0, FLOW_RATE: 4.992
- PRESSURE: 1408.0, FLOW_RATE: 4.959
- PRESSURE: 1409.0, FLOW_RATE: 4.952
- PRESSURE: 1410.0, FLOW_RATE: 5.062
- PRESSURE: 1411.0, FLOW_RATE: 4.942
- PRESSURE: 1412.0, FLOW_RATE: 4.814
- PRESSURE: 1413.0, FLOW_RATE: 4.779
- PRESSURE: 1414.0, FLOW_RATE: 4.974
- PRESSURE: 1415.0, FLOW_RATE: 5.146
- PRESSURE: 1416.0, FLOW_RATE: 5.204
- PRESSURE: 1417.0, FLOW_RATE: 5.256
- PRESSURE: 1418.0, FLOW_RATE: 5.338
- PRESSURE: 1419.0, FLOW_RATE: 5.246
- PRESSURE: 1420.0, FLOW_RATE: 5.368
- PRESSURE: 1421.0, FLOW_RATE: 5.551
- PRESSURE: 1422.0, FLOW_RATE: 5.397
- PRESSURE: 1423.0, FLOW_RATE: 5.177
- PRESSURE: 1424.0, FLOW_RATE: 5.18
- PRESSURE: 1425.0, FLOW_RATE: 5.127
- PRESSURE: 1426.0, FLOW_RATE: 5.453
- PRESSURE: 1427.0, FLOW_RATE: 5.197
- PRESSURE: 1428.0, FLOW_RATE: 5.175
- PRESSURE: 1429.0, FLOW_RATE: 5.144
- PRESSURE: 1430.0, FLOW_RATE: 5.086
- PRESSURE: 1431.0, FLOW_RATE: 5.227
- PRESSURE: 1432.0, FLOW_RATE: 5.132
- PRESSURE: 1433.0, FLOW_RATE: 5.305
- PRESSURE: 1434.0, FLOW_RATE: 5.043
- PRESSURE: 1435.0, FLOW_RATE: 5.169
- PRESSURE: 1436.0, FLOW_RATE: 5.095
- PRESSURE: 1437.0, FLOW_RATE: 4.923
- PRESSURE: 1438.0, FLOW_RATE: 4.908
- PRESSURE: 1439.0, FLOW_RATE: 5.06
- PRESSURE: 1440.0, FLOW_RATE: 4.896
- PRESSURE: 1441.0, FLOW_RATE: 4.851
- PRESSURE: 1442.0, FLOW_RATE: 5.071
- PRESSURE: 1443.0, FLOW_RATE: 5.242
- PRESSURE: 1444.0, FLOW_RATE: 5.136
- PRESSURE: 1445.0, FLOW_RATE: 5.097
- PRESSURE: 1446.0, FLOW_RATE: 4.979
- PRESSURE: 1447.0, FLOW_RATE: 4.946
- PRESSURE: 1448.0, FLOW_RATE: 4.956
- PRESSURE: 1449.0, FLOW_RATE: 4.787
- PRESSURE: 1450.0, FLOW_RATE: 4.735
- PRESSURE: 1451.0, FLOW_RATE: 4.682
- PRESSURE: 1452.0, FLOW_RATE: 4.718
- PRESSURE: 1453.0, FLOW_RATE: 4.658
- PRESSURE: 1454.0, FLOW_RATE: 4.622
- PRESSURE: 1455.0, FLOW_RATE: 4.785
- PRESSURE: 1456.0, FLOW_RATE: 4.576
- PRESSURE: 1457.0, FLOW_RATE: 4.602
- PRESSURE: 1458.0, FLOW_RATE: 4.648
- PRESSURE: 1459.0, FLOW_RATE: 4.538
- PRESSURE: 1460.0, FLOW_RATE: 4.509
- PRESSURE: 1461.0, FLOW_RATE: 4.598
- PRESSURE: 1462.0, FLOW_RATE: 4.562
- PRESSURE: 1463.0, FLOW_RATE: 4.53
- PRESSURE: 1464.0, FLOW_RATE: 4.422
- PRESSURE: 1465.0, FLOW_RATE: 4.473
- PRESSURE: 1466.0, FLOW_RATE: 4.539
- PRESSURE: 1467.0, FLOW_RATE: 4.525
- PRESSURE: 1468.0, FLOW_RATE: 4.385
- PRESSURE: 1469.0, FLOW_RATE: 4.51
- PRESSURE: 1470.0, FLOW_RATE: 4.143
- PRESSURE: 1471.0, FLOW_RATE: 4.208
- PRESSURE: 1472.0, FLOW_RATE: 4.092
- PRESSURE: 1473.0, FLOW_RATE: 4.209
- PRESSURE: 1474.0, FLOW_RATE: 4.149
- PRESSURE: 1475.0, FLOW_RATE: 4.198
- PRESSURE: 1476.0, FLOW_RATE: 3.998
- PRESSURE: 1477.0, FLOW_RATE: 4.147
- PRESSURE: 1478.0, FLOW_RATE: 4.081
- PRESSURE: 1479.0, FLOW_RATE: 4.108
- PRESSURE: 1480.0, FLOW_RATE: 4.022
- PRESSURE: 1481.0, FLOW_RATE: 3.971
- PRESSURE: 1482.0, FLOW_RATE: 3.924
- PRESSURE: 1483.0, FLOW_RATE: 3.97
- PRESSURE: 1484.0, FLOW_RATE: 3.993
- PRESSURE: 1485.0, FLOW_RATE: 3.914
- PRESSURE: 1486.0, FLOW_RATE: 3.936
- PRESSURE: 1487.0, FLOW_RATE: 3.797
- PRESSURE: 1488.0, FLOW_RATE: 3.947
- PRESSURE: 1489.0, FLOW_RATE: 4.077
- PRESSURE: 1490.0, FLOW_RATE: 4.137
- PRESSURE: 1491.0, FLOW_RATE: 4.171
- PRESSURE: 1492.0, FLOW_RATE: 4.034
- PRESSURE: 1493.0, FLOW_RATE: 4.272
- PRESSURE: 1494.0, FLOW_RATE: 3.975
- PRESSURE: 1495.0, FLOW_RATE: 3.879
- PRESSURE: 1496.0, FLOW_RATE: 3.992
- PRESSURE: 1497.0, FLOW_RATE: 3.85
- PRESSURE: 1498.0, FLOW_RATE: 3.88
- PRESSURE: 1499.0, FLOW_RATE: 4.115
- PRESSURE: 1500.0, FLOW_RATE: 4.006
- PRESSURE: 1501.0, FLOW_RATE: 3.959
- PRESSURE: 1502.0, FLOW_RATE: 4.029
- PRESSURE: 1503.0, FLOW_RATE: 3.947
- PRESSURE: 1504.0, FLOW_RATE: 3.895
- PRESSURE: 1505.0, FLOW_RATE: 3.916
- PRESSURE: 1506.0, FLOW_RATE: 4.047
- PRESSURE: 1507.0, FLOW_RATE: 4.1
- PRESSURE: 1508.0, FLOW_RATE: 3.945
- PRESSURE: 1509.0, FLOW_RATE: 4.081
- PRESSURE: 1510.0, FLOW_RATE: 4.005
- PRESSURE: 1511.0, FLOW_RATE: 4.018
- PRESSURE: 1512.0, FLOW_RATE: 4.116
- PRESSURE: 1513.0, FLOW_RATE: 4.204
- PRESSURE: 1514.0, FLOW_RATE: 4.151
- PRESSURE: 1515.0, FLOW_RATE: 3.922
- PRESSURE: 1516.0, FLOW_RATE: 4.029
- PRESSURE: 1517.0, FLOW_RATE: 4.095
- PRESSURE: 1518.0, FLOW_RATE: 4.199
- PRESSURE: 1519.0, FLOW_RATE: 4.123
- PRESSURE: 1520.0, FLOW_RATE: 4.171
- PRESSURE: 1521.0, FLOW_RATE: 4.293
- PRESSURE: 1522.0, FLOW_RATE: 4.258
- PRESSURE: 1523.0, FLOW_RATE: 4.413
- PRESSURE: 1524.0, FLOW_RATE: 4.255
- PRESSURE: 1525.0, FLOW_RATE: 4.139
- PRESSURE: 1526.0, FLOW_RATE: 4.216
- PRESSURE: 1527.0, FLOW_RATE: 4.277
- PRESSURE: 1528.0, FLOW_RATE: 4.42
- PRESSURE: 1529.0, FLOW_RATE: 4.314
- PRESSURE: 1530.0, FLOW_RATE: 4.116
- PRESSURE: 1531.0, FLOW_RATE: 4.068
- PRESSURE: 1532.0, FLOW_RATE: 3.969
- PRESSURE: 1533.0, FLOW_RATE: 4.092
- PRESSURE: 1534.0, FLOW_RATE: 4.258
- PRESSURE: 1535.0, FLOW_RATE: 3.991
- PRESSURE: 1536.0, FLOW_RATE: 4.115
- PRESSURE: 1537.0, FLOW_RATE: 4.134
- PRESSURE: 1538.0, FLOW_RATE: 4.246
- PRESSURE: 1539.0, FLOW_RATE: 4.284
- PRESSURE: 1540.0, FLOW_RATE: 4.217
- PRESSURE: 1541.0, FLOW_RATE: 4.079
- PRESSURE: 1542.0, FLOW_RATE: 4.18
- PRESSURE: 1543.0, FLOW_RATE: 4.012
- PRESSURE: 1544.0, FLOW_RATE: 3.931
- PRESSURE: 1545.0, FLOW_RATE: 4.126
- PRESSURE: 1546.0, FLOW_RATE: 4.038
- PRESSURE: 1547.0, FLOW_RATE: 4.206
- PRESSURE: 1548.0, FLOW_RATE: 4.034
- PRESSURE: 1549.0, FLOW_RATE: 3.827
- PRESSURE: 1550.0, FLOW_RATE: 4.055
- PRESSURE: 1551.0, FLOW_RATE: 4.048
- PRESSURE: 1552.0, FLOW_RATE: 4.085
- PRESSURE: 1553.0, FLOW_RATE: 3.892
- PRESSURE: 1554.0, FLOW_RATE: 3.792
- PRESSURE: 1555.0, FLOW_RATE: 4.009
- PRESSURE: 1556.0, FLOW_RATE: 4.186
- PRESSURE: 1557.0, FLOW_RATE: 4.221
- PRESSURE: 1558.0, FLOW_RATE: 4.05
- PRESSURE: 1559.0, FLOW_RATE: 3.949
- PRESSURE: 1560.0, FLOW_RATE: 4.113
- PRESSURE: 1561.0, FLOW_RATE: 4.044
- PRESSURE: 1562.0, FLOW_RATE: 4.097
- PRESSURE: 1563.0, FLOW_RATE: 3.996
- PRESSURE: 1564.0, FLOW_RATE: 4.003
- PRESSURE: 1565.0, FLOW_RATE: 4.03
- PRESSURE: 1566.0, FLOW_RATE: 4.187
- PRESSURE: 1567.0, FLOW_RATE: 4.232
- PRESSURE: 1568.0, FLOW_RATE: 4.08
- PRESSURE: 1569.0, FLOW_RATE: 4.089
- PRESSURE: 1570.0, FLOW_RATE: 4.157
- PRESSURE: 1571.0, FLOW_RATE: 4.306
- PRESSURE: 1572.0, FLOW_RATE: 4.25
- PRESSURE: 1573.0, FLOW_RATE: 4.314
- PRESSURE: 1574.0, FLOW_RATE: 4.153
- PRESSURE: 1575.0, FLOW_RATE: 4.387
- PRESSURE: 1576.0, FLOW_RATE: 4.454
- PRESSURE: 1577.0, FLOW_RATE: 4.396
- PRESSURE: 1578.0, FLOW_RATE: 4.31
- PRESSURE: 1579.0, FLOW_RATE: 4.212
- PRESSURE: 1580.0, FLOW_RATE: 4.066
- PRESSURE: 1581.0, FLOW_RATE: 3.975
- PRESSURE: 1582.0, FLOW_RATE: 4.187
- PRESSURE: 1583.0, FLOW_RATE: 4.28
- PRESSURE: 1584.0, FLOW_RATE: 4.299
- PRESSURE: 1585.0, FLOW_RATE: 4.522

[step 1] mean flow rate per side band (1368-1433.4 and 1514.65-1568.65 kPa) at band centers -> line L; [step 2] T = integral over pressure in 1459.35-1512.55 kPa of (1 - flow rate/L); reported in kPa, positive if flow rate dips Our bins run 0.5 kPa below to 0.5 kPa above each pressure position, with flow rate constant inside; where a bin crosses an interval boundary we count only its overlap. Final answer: 3.0 kPa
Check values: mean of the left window 4.75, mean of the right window 4.11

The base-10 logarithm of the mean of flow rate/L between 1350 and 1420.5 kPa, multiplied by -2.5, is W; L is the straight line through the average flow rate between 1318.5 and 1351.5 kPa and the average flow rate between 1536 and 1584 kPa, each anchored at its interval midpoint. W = 0.024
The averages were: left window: 4.72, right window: 4.13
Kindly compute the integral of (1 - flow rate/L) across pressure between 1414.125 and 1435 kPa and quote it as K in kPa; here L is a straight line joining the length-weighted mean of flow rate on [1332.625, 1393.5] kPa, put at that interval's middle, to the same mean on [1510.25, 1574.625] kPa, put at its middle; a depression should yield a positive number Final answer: -4.8 kPa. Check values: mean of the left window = 4.33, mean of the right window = 4.12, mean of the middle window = 5.23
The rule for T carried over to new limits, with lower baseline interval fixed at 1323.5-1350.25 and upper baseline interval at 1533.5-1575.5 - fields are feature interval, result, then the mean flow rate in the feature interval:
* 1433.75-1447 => -1.92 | 5.03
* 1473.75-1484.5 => 0.62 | 4.05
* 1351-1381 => 3.05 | 4.12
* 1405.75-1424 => -2.68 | 5.12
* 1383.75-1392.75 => 0.11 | 4.48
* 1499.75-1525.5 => 0.74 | 4.09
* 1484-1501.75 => 1.11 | 4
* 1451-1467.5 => -0.90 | 4.58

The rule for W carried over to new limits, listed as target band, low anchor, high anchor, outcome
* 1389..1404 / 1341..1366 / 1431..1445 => 0.014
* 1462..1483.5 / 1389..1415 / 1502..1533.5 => 0.034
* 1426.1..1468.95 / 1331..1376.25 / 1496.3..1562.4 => -0.159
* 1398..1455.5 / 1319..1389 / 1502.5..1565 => -0.167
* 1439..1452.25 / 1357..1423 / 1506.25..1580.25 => -0.124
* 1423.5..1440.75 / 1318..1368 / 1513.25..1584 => -0.179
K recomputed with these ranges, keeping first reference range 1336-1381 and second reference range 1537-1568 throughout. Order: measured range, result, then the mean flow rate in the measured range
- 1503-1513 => 0.2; 4.02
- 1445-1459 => -1.9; 4.75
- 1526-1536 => -0.2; 4.17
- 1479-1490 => 0.5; 3.97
